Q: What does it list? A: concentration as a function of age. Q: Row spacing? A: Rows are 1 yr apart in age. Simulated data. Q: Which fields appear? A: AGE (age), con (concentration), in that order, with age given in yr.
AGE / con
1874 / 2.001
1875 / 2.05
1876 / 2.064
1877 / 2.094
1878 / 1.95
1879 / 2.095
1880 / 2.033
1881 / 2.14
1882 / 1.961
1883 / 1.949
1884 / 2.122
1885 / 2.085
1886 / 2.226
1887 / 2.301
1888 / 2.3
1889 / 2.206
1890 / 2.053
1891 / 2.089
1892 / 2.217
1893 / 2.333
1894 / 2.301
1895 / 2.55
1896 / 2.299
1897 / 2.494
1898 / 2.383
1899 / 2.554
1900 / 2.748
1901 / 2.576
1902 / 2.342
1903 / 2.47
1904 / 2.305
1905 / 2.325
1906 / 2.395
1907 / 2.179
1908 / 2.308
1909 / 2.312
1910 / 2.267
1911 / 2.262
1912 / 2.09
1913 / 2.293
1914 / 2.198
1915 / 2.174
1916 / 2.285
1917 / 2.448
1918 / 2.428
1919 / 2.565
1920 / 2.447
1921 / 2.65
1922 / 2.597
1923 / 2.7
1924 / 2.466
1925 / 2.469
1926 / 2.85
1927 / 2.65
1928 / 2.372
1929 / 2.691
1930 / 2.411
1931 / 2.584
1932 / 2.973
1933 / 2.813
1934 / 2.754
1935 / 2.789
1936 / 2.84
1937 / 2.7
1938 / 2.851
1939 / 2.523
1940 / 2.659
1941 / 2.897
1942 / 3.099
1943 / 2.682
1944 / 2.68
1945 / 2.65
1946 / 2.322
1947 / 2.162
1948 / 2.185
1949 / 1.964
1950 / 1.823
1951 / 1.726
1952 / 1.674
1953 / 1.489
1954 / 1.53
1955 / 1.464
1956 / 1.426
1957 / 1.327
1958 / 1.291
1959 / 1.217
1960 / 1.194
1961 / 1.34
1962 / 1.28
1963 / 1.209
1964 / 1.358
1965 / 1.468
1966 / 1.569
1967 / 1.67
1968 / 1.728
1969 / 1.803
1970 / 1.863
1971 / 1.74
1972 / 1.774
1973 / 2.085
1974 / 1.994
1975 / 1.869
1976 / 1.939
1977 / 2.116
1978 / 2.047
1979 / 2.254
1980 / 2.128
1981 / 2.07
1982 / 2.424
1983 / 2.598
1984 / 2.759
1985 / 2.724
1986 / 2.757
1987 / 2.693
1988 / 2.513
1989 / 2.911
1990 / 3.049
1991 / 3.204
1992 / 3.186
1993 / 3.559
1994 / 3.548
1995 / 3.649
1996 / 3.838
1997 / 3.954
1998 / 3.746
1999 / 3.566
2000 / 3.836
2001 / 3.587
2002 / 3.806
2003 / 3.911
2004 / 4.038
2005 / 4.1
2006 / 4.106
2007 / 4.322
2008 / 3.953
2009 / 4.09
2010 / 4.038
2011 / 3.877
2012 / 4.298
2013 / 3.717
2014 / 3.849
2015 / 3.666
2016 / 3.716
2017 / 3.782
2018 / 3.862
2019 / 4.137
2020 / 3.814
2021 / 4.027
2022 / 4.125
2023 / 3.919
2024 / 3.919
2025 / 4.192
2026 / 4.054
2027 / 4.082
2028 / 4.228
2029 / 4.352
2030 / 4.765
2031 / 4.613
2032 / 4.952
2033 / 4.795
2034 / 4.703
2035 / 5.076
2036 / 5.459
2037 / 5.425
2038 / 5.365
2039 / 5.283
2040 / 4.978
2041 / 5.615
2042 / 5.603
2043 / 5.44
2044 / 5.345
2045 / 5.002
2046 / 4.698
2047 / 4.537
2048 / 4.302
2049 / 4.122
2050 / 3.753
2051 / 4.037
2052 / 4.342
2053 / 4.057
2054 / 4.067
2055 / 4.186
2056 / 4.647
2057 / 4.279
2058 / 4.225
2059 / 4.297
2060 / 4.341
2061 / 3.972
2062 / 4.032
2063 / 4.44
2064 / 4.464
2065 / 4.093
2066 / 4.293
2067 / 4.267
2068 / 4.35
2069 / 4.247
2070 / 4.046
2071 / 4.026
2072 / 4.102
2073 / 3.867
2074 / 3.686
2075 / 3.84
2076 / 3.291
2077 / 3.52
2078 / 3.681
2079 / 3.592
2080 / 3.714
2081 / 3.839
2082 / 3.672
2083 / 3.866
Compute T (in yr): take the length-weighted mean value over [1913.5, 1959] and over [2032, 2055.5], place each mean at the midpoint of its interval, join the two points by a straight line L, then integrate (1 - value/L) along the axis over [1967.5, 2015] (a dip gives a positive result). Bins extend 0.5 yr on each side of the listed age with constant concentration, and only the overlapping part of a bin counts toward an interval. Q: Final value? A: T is 7.75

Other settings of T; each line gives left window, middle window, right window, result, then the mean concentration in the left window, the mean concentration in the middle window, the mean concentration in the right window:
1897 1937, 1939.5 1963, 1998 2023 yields 8.50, 2.49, 1.9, 3.92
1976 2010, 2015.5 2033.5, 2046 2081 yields -2.82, 3.24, 4.19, 4.09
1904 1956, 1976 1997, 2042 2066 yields 3.27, 2.39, 2.81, 4.4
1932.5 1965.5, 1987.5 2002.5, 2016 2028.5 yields -0.85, 2.04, 3.46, 4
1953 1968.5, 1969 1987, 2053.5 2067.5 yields -2.63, 1.41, 2.19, 4.26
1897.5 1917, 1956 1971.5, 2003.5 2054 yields 8.62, 2.34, 1.47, 4.41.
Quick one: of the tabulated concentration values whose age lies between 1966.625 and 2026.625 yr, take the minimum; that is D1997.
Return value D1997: 1.67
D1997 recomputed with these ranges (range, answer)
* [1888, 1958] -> 1.291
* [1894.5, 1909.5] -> 2.179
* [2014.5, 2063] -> 3.666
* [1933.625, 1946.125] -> 2.322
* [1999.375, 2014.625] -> 3.587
